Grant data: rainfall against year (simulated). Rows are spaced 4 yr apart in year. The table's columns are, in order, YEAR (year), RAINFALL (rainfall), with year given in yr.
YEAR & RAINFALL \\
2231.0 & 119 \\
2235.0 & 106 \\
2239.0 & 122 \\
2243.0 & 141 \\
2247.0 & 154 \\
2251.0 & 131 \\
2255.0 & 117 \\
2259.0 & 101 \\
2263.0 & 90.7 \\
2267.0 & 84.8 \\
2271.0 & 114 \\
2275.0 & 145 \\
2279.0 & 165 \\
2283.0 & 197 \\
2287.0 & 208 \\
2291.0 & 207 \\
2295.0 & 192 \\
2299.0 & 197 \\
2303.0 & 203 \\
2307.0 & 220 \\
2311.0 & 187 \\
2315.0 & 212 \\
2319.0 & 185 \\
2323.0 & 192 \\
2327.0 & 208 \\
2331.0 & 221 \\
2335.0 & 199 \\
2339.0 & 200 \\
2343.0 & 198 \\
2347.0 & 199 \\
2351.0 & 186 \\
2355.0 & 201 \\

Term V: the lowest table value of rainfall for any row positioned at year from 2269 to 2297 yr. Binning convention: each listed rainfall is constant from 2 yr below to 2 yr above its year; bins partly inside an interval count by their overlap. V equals 114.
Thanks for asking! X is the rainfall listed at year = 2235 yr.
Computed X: 106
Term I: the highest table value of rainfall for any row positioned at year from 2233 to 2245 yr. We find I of 141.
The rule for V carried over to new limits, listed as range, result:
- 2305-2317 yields 187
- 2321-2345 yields 192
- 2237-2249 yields 122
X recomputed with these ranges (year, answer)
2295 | 192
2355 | 201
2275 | 145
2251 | 131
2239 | 122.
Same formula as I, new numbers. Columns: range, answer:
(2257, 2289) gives 208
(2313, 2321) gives 212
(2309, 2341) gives 221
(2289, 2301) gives 207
